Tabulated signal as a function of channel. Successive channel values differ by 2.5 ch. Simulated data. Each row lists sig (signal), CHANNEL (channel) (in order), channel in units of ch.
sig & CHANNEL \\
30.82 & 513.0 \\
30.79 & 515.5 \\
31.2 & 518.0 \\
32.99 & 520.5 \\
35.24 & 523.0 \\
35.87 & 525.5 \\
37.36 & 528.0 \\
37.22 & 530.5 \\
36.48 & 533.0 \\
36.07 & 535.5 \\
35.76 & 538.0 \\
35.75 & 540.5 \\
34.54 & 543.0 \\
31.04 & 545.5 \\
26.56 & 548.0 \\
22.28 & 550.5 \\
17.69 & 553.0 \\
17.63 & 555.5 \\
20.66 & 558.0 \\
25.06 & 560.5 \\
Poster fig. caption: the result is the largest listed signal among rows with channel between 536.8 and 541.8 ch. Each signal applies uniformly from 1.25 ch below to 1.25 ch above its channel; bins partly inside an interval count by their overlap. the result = 35.76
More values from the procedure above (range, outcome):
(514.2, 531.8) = 37.36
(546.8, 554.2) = 26.56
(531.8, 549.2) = 36.48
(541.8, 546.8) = 34.54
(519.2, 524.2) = 35.24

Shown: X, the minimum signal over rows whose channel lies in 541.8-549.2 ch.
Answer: 26.56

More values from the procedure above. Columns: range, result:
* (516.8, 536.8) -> 31.2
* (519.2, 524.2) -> 32.99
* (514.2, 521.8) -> 30.79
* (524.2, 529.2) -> 35.87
